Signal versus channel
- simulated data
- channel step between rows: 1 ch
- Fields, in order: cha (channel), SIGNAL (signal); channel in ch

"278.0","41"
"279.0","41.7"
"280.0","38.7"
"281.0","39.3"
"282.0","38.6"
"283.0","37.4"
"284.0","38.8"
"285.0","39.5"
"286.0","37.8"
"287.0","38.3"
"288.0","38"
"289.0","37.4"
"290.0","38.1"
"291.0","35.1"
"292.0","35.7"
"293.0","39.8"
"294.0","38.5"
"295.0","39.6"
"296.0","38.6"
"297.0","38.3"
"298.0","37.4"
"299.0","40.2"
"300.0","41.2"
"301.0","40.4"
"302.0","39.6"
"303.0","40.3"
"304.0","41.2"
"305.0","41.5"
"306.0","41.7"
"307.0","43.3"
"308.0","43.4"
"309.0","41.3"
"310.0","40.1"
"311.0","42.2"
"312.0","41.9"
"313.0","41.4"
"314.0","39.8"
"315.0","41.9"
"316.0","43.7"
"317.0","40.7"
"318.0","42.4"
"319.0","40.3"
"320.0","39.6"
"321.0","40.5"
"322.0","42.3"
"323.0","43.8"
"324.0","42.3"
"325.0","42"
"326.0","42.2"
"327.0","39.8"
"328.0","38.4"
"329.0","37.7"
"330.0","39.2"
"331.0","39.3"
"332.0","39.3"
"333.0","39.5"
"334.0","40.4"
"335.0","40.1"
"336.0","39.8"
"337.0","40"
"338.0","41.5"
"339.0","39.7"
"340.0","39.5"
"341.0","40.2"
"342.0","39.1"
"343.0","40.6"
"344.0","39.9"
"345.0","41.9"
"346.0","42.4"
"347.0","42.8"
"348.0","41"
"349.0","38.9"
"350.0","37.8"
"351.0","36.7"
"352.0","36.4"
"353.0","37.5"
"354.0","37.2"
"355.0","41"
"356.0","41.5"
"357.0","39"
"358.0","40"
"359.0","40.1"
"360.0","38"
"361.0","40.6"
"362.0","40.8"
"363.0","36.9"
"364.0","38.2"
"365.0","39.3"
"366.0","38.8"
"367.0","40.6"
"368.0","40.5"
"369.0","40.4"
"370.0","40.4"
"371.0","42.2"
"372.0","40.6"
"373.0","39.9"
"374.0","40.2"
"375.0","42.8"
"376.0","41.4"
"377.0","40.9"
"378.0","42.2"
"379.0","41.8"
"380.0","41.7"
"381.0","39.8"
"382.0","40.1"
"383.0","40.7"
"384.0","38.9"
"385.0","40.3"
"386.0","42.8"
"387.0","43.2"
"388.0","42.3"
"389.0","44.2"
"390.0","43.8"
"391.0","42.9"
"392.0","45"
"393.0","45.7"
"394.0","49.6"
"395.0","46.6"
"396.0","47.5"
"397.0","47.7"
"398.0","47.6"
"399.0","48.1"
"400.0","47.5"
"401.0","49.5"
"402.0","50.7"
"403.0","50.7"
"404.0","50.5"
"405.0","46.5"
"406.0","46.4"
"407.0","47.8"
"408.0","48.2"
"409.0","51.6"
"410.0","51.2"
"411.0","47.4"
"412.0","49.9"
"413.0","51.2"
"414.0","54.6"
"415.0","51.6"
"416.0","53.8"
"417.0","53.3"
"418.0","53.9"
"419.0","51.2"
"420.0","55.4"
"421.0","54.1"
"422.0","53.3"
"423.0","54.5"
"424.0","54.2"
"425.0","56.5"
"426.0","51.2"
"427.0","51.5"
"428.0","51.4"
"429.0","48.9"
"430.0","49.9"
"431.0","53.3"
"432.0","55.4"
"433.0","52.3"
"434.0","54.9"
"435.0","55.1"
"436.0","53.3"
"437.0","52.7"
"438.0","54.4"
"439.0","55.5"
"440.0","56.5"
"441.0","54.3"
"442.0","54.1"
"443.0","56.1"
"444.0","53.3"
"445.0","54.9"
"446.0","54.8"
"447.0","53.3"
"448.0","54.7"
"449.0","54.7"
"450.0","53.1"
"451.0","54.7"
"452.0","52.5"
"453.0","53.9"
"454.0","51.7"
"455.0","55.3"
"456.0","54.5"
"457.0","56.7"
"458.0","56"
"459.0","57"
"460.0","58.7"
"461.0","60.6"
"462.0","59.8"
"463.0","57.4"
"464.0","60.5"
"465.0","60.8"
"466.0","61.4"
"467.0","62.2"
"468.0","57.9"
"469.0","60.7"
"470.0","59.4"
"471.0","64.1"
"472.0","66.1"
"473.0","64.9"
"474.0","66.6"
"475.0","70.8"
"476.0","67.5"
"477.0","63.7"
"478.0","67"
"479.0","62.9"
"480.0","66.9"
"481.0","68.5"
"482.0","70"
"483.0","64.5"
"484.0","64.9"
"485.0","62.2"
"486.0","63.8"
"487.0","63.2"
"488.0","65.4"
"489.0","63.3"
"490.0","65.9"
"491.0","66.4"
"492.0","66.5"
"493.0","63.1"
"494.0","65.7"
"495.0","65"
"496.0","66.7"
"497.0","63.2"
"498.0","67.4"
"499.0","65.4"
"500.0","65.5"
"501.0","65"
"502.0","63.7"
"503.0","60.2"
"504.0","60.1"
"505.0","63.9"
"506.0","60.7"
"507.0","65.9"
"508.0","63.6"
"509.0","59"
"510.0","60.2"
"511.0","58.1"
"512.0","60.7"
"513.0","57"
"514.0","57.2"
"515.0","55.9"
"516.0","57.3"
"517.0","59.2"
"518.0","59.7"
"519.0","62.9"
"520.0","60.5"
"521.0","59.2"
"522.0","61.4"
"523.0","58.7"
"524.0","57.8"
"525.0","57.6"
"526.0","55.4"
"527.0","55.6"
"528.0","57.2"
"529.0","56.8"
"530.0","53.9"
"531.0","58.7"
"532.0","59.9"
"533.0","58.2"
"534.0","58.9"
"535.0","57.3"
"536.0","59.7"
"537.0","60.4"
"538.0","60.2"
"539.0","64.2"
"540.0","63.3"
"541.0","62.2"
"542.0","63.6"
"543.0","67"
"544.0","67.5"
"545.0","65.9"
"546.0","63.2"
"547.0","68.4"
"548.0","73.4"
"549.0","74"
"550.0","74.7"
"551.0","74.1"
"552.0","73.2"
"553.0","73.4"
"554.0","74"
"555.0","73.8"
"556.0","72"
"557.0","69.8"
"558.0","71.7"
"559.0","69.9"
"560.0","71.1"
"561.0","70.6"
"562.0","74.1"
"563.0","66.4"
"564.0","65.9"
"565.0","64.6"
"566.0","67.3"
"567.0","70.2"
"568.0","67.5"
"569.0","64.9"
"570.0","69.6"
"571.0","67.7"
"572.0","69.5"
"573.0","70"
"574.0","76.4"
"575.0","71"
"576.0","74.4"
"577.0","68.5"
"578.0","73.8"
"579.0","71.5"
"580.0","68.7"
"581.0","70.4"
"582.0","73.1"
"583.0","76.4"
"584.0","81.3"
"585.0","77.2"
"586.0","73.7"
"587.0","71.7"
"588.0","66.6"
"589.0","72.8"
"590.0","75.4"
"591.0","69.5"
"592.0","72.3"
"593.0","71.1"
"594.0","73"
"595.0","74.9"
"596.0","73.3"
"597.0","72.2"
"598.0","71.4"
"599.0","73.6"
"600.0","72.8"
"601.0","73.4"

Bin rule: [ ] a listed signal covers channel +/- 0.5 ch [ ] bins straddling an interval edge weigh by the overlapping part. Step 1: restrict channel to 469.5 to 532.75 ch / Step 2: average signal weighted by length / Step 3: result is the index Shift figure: 62.4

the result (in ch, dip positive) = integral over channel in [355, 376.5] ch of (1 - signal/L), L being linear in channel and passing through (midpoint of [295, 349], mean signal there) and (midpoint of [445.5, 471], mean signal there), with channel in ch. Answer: 2.7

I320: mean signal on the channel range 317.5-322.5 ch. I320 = 41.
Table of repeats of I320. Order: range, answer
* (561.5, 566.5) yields 67.7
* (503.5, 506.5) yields 61.6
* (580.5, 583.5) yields 73.3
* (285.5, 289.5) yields 37.9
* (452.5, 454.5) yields 52.8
